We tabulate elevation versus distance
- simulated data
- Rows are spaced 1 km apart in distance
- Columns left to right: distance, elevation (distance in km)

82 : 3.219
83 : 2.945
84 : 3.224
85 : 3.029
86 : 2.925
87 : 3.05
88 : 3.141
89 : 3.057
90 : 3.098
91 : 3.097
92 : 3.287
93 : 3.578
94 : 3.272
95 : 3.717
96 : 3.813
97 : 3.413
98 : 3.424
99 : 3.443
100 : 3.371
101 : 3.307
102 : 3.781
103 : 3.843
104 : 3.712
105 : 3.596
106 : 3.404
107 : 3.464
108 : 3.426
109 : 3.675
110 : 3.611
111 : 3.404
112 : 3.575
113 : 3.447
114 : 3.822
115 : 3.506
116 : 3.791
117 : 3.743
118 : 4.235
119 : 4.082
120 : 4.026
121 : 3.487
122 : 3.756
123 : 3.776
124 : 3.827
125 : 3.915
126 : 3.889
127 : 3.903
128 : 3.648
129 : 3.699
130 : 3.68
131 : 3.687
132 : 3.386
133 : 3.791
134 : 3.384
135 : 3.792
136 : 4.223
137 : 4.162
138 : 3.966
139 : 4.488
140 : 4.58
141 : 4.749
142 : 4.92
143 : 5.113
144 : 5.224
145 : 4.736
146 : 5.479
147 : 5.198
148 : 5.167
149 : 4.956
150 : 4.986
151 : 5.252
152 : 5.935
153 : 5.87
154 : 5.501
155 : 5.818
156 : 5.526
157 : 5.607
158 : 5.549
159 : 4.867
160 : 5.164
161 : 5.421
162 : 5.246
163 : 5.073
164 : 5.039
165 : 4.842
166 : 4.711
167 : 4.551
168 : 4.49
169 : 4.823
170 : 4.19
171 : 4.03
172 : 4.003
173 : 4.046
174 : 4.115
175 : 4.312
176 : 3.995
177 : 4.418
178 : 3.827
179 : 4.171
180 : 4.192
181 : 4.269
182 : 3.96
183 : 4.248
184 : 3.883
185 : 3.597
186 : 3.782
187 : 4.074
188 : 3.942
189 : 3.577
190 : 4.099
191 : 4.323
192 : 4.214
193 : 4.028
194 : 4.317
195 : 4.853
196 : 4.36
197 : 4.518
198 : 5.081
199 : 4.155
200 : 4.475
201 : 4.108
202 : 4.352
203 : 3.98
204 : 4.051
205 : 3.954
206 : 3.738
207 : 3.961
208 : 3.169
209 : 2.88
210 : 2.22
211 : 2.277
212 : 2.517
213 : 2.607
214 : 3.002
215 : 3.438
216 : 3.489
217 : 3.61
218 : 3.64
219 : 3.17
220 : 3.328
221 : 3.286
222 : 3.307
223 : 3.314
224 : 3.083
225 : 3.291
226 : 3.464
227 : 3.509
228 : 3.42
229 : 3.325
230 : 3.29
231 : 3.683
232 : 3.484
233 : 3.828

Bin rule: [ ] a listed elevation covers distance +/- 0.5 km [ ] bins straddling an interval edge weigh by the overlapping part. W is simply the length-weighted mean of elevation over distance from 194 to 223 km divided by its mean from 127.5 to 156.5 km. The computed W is 0.78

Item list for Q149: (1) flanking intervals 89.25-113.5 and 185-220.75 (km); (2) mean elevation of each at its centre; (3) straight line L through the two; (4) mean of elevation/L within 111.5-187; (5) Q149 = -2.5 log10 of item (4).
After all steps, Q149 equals -0.215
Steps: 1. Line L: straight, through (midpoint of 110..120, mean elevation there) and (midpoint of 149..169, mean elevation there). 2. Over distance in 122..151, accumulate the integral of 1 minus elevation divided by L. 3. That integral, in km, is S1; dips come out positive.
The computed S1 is 1.14 km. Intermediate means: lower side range 3.74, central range 4.3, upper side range 5.22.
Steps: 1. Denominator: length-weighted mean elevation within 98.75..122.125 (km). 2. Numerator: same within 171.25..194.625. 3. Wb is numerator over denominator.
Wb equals 1.11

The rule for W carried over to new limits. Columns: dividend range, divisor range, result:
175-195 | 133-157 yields 0.83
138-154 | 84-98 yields 1.55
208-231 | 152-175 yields 0.64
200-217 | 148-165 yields 0.64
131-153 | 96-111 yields 1.31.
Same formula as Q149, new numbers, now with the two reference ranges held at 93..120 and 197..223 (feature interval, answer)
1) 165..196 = -0.18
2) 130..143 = -0.15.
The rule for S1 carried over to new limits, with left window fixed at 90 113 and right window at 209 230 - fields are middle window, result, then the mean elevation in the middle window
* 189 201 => -4.18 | 4.36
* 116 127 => -1.37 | 3.87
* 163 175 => -4.19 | 4.46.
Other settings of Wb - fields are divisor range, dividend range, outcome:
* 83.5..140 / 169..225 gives 1.06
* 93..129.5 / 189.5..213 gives 1.06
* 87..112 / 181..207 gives 1.20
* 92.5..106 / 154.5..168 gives 1.45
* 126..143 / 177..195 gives 1.01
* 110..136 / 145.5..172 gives 1.37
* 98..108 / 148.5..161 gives 1.53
